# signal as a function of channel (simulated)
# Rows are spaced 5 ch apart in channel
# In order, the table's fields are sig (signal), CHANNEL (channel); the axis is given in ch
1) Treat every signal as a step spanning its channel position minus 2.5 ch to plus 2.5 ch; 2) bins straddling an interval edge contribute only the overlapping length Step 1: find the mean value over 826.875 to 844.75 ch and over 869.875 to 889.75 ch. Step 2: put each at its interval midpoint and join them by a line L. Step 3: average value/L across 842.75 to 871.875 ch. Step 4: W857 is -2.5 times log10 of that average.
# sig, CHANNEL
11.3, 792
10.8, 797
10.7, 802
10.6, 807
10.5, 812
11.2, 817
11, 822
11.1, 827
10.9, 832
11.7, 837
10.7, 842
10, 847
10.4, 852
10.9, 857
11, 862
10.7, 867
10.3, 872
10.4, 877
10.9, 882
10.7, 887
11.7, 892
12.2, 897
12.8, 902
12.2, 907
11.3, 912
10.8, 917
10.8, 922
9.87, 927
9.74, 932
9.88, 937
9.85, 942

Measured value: 0.03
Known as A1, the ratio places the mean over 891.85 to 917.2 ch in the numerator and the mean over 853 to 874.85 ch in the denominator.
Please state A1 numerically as 1.12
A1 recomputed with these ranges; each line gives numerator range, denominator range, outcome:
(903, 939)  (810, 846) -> 0.98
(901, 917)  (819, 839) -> 1.06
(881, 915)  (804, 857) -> 1.08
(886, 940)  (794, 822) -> 1.03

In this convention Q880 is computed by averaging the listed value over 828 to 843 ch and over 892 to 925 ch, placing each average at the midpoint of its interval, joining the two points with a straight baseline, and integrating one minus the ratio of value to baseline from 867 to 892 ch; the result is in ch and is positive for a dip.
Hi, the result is 1.6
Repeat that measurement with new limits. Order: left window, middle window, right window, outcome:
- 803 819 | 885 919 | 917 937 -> -4.6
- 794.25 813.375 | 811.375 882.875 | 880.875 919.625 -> 1.9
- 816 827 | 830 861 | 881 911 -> 1.5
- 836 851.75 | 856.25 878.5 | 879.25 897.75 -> 0.7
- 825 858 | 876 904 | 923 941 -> -3.1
